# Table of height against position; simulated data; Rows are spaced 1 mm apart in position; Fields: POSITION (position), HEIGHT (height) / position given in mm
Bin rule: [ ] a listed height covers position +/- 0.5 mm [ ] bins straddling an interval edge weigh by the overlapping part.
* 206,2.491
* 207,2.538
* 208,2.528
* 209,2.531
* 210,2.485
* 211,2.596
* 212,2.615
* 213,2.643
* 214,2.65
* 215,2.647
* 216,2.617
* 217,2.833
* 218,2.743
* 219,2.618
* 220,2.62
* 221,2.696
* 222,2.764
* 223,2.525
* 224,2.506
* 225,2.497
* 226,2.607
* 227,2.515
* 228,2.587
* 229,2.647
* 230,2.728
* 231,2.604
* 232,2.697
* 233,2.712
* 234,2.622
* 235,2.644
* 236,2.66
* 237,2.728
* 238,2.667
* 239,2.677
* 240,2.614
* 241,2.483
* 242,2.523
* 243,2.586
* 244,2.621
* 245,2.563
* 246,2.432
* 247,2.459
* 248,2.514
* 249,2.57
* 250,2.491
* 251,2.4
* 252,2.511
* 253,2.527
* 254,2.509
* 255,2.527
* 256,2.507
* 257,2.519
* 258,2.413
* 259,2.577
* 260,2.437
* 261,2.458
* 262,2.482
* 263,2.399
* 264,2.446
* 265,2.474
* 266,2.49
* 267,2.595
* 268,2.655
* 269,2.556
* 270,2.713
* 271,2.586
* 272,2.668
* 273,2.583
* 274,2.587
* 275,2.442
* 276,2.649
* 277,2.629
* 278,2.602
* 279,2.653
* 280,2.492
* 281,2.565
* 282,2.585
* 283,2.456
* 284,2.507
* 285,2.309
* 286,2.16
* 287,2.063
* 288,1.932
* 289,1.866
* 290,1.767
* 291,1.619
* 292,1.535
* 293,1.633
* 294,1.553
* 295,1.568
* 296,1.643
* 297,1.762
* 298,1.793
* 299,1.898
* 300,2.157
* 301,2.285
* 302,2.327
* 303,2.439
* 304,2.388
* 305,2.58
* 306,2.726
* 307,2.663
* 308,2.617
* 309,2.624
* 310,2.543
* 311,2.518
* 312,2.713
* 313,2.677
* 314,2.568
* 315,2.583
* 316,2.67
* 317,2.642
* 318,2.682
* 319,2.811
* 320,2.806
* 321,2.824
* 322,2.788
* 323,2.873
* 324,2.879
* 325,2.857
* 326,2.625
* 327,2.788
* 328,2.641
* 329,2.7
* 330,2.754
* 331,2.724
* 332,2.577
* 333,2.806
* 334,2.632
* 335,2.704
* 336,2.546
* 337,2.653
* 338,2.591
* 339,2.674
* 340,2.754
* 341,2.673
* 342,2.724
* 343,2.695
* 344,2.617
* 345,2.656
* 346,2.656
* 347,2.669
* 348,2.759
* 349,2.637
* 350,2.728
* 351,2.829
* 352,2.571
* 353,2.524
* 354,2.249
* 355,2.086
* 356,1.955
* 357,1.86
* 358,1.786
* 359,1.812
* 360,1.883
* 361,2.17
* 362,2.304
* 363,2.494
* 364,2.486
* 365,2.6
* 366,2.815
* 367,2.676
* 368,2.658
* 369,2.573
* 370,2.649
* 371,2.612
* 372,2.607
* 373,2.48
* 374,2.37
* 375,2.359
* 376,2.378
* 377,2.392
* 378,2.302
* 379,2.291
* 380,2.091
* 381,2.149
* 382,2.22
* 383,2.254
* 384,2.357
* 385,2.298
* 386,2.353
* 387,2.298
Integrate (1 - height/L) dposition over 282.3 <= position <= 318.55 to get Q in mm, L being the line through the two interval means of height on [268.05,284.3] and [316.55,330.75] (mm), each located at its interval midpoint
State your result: 6.0 mm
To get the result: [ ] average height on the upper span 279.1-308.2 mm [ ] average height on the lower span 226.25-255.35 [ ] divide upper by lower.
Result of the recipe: 0.8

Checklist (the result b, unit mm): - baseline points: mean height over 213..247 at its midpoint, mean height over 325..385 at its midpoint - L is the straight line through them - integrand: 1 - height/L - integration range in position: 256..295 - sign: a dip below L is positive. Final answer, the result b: 3.4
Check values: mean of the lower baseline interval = 2.62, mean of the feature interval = 2.35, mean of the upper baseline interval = 2.49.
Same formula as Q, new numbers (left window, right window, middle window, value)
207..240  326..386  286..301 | 4.42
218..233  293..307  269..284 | -2.15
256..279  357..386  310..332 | -2.41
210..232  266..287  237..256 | 0.33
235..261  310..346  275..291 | 1.71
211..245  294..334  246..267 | 0.86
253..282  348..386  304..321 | -1.27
